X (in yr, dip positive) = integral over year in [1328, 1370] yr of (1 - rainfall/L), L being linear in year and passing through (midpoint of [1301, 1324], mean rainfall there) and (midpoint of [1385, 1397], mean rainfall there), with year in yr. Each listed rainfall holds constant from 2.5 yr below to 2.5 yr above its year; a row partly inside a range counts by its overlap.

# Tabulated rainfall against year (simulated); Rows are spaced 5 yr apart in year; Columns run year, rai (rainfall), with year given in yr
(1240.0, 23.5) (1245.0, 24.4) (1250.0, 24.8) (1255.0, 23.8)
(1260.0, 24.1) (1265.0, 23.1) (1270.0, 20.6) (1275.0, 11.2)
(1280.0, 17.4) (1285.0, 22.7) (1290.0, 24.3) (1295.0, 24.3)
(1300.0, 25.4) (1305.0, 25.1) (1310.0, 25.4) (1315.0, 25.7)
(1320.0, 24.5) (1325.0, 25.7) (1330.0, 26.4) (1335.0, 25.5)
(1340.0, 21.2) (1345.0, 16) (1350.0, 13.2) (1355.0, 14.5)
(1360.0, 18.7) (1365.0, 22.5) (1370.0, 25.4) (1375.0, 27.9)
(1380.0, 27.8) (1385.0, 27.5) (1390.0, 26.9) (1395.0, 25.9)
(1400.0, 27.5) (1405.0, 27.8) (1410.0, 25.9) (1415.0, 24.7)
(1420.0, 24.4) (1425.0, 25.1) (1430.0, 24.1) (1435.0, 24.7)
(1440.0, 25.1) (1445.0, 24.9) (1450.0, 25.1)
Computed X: 9.5 yr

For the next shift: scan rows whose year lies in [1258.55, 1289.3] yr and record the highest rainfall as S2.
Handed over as 24.1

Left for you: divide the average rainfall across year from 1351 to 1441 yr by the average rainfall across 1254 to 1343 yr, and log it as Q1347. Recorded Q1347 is 1.07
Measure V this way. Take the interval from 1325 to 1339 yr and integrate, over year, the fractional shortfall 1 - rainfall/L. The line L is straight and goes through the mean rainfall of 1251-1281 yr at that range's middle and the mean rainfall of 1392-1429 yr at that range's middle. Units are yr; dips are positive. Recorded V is -1.5 yr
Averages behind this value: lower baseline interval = 20.4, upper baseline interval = 25.8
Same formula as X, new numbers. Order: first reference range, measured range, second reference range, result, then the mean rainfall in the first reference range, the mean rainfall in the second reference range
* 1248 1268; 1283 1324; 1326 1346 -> -2.4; 23.8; 23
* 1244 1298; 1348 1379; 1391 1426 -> 4.8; 21.8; 26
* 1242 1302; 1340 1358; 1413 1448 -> 6.0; 22.2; 24.7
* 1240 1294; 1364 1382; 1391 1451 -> -1.3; 21.8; 25.5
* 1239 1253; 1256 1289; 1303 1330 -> 6.0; 24.3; 25.4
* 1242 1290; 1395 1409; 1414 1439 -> -1.7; 21.5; 24.6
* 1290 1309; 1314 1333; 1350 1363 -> -3.9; 24.9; 16.2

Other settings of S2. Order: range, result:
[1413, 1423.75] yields 24.7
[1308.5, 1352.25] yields 26.4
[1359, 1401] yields 27.9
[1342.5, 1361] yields 18.7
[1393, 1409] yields 27.8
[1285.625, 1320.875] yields 25.7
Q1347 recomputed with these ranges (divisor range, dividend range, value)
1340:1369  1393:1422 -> 1.47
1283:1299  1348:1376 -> 0.84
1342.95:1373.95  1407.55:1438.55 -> 1.32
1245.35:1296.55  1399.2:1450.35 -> 1.17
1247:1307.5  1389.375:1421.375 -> 1.18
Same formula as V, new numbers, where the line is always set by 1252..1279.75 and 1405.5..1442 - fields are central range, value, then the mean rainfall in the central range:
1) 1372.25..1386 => -2.3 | 27.7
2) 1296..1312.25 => -2.8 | 25.2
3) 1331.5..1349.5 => 1.7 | 20.4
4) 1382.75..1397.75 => -1.7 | 26.8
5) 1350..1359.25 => 3.2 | 14.9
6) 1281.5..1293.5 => -1.2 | 23.1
